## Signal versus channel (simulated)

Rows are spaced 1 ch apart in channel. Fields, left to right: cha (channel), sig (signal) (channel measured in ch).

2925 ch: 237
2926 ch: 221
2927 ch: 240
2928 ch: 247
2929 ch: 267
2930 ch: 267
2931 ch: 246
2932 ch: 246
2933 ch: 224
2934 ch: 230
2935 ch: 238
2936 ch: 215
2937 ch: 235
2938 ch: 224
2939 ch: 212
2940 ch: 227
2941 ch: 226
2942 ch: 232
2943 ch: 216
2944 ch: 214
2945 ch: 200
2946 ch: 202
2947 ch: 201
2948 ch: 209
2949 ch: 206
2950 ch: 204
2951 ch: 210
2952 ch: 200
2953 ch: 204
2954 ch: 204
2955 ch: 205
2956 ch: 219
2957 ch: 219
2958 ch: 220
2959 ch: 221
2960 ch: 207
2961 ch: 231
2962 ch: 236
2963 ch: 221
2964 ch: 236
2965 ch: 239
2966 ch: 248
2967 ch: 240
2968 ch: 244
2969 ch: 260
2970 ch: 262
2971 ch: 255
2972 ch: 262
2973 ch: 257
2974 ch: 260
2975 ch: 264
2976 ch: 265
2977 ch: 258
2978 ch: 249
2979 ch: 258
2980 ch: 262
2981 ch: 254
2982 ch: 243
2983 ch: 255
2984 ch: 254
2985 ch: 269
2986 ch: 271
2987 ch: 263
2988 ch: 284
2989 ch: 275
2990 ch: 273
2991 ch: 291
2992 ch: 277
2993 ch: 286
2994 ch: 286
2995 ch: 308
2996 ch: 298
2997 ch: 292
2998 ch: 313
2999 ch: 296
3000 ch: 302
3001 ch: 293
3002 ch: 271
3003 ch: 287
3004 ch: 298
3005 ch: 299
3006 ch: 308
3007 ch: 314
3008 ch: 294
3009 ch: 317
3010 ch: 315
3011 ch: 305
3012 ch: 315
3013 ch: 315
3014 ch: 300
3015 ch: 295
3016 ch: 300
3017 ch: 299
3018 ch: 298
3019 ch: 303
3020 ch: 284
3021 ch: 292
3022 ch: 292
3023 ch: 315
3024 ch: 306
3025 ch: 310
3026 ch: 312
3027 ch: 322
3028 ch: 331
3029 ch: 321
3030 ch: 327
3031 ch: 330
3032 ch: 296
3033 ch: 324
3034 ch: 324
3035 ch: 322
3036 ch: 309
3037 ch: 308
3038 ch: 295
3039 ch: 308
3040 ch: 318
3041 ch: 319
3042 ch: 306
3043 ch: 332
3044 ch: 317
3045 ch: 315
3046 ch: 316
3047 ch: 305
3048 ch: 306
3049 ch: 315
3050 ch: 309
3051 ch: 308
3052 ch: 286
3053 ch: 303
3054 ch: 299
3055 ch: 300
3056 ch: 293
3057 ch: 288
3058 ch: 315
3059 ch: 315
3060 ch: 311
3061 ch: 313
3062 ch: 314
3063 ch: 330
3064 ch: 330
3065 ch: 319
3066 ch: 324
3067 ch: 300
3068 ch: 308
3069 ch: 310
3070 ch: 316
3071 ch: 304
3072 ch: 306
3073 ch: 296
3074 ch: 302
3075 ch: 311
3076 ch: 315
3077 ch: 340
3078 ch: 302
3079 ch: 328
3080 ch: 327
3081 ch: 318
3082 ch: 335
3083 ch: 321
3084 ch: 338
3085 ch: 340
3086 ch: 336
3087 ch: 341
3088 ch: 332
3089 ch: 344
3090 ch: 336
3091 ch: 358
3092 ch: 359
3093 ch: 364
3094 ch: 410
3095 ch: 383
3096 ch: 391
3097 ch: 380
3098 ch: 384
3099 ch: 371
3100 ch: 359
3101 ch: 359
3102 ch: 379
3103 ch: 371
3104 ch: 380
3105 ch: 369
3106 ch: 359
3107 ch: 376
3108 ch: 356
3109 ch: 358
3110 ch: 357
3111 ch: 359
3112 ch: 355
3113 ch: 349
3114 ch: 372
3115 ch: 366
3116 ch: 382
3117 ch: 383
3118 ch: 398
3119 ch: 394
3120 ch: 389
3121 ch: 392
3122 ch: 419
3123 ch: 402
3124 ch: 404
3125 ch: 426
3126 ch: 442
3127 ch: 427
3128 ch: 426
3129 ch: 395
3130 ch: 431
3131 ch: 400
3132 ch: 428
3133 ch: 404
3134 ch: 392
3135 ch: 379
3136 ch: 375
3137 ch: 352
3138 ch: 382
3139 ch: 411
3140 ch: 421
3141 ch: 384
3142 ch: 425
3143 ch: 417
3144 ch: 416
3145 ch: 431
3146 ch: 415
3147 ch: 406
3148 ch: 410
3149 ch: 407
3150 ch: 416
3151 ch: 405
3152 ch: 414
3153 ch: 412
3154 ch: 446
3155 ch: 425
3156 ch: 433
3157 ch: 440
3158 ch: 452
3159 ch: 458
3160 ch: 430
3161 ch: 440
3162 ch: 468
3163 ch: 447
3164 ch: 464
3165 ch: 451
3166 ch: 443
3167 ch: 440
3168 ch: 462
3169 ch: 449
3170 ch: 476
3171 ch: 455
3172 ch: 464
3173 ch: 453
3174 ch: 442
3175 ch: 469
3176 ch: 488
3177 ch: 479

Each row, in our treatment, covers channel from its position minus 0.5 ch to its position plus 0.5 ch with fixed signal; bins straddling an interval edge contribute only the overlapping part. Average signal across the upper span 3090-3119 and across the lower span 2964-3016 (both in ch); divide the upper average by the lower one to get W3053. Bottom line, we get 1.3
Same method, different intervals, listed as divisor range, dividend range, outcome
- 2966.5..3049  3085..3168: 1.36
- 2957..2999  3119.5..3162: 1.60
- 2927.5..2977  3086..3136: 1.65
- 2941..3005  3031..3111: 1.32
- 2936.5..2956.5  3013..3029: 1.43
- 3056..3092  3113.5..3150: 1.26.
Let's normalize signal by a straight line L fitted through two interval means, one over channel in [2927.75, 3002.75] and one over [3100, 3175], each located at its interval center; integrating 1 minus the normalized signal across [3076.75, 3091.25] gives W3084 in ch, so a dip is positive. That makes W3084 1.07 ch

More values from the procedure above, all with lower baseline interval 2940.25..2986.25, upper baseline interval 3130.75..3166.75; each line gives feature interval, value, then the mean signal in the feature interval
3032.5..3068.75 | 1.11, 311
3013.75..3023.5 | -0.28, 298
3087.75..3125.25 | 0.31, 374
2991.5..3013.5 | -2.11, 300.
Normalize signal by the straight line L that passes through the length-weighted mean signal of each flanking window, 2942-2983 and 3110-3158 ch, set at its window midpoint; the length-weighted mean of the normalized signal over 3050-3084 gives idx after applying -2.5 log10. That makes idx 0.08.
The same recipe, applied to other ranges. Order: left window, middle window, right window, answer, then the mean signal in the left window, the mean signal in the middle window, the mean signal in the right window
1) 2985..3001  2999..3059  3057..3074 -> -0.026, 287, 307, 312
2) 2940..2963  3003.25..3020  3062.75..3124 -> -0.121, 213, 304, 351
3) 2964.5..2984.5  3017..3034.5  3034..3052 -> -0.047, 254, 311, 312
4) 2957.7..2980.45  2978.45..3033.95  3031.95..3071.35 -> -0.074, 246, 295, 311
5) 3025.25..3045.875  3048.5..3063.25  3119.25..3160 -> 0.099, 317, 306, 413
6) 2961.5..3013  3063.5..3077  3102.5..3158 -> 0.114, 275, 312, 398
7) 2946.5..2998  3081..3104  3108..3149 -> 0.013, 248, 358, 396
